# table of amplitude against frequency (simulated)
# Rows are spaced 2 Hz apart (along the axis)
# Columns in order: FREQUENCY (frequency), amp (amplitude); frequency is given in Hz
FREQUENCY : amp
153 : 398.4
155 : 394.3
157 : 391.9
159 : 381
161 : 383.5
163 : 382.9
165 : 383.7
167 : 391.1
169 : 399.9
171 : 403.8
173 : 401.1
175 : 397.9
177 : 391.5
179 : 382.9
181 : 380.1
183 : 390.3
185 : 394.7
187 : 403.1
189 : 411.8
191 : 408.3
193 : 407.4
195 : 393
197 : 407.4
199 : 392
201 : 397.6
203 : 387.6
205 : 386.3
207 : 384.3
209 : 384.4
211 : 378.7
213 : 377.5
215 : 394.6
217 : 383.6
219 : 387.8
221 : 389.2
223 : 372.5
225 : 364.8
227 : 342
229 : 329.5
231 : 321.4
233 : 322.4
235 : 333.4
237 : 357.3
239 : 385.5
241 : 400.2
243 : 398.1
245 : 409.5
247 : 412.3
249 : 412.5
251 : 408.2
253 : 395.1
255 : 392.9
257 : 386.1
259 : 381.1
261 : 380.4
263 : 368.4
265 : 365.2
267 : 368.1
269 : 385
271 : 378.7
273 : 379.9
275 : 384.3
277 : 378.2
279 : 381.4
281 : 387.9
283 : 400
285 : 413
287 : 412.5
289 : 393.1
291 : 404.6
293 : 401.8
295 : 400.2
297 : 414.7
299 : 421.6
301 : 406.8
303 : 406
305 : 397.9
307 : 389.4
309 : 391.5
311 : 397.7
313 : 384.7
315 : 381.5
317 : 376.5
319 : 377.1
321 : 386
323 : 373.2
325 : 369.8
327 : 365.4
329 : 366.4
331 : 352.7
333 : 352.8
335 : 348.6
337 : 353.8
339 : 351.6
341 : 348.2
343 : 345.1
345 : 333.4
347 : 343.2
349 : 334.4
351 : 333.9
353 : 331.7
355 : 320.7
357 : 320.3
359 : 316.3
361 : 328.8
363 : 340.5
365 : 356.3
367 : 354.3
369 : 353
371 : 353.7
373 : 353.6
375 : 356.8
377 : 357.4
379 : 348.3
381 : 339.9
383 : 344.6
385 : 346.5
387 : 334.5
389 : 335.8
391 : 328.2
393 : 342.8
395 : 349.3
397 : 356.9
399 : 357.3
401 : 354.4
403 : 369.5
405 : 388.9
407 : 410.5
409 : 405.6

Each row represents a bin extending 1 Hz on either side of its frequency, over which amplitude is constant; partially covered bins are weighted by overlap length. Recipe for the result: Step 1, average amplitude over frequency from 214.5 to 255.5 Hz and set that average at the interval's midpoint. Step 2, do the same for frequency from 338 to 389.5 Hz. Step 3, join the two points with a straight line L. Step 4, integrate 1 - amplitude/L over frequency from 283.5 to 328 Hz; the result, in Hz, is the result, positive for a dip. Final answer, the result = -4.5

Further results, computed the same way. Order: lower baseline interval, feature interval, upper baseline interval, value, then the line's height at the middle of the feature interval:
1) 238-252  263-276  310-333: 0.6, 394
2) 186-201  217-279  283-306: 4.3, 405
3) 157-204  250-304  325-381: -3.7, 367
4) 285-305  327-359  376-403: 2.9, 376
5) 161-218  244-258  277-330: -0.4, 392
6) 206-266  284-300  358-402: -1.9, 365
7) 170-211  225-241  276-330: 1.9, 394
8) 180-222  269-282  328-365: -0.6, 366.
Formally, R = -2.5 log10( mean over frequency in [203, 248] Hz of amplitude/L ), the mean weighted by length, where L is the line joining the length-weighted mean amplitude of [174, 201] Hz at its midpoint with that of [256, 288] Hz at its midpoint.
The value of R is 0.05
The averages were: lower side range 397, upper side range 384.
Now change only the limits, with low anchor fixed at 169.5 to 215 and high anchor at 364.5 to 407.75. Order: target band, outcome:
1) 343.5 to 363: 0.10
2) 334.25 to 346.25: 0.05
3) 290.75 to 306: -0.10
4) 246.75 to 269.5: -0.02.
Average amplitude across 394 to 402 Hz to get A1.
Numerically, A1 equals 354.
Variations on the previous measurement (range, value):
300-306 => 404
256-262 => 383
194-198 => 400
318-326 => 377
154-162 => 388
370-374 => 354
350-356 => 329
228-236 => 327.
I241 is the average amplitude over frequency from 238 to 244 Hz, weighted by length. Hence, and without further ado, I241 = 395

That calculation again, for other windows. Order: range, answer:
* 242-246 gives 404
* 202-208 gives 386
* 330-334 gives 353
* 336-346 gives 346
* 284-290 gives 406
